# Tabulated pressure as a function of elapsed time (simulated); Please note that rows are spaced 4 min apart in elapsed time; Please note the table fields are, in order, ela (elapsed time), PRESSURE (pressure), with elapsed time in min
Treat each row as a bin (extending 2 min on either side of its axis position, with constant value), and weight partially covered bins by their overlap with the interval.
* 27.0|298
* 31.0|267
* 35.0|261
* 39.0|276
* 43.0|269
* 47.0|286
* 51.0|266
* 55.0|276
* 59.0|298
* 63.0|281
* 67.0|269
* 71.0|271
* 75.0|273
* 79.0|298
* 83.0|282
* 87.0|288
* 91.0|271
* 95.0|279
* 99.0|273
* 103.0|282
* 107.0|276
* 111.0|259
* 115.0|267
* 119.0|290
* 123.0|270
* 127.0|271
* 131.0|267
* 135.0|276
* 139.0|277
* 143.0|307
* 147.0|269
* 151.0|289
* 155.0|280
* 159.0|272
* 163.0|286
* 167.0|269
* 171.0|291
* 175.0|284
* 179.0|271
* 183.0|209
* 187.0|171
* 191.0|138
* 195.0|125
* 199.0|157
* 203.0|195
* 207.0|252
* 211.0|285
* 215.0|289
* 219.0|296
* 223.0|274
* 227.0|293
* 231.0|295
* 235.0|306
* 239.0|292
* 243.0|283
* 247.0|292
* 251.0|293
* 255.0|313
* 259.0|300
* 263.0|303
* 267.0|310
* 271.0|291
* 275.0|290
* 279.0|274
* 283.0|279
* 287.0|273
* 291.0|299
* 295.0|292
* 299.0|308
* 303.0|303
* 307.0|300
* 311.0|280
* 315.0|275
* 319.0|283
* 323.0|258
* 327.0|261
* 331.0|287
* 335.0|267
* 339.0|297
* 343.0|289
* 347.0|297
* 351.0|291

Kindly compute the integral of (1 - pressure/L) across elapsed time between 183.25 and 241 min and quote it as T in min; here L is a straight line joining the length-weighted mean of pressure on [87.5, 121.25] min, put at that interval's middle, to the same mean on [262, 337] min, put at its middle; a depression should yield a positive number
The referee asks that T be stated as 8.5 min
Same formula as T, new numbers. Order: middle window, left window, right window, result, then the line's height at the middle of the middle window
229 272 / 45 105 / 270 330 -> -2.3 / 283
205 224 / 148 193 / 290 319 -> -1.0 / 265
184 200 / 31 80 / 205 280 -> 7.6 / 287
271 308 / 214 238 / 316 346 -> -0.9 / 284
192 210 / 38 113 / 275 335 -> 6.1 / 281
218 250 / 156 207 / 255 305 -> -3.6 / 262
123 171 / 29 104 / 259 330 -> 0.4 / 281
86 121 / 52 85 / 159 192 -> -0.9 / 269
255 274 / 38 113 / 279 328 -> -1.2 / 283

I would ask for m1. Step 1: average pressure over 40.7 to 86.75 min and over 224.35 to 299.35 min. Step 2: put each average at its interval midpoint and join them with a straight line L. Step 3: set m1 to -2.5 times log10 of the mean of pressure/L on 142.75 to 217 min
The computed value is 0.18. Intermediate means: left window 279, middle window 243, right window 294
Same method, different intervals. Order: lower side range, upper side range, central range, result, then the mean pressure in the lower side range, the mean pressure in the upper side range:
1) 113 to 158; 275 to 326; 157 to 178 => -0.001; 278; 285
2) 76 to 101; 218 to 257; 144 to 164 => 0.025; 281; 294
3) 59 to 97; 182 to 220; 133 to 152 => -0.167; 280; 210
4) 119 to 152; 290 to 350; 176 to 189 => 0.253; 279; 286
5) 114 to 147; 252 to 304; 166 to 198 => 0.294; 278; 295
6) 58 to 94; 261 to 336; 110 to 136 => 0.040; 281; 286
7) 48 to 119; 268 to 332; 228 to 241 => -0.055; 277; 285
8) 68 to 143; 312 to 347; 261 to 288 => -0.043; 277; 278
